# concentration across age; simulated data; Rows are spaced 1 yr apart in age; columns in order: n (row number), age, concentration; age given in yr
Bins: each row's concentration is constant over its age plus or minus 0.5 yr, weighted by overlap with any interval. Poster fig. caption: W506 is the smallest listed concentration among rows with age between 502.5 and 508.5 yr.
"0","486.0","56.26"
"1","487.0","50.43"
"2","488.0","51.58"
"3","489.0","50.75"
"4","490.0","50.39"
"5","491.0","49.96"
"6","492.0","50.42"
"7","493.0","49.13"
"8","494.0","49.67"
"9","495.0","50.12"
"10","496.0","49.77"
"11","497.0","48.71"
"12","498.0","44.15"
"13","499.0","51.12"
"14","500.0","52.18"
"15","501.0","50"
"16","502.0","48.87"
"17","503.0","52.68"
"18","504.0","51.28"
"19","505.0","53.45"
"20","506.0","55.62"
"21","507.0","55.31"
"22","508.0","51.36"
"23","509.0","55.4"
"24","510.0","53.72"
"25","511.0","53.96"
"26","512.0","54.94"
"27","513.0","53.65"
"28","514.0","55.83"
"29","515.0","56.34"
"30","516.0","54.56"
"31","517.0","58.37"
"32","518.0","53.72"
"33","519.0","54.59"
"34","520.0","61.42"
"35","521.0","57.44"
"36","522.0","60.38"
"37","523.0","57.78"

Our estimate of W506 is 51.28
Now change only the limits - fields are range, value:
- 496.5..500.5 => 44.15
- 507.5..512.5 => 51.36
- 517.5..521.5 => 53.72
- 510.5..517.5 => 53.65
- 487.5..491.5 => 49.96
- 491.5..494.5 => 49.13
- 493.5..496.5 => 49.67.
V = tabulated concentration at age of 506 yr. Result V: 55.62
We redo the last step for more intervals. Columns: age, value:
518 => 53.72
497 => 48.71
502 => 48.87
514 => 55.83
